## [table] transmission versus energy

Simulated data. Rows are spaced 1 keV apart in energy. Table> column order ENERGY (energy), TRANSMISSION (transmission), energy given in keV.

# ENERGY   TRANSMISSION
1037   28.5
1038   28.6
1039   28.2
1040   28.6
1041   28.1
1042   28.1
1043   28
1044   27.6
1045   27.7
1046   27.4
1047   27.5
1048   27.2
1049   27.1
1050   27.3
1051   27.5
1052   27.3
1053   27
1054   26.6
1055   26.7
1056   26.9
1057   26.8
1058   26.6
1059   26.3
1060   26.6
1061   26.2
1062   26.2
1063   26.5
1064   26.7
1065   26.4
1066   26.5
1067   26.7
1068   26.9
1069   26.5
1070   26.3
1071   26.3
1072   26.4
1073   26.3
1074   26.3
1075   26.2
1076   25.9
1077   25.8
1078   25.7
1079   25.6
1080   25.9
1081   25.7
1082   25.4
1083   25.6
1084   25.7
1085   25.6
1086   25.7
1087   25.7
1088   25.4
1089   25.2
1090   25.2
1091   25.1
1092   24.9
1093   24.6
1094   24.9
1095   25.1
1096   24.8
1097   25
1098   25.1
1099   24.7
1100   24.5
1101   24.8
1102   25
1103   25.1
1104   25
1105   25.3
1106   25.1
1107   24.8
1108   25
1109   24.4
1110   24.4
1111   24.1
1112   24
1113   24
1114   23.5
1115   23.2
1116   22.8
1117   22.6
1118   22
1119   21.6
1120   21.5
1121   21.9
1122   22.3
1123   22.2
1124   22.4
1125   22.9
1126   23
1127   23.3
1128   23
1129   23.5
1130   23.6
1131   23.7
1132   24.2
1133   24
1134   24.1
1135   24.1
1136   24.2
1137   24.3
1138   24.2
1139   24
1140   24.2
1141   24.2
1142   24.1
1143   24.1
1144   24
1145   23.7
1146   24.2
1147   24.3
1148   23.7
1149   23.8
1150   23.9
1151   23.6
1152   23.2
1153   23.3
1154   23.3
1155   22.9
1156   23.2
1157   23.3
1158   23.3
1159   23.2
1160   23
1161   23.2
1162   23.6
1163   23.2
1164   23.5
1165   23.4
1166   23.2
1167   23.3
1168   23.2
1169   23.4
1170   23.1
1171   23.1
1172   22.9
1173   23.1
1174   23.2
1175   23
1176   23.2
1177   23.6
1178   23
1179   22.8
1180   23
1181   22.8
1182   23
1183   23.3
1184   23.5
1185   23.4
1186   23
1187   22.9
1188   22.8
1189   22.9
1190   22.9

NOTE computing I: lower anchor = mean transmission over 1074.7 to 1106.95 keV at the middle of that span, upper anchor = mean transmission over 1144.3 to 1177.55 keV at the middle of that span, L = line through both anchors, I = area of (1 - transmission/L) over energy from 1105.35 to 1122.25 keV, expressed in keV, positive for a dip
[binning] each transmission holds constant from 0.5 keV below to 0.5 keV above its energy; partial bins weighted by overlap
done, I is 0.9 keV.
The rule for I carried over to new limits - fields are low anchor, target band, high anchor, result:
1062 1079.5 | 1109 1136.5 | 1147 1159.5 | 1.4 keV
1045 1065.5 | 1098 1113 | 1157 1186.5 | 0.3 keV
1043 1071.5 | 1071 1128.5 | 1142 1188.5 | 2.2 keV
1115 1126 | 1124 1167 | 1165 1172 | -1.6 keV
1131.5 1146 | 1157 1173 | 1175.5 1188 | 0.2 keV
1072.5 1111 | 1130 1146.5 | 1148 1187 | 0.0 keV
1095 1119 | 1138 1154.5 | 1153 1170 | -0.2 keV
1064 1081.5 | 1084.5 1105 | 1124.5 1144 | 0.2 keV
